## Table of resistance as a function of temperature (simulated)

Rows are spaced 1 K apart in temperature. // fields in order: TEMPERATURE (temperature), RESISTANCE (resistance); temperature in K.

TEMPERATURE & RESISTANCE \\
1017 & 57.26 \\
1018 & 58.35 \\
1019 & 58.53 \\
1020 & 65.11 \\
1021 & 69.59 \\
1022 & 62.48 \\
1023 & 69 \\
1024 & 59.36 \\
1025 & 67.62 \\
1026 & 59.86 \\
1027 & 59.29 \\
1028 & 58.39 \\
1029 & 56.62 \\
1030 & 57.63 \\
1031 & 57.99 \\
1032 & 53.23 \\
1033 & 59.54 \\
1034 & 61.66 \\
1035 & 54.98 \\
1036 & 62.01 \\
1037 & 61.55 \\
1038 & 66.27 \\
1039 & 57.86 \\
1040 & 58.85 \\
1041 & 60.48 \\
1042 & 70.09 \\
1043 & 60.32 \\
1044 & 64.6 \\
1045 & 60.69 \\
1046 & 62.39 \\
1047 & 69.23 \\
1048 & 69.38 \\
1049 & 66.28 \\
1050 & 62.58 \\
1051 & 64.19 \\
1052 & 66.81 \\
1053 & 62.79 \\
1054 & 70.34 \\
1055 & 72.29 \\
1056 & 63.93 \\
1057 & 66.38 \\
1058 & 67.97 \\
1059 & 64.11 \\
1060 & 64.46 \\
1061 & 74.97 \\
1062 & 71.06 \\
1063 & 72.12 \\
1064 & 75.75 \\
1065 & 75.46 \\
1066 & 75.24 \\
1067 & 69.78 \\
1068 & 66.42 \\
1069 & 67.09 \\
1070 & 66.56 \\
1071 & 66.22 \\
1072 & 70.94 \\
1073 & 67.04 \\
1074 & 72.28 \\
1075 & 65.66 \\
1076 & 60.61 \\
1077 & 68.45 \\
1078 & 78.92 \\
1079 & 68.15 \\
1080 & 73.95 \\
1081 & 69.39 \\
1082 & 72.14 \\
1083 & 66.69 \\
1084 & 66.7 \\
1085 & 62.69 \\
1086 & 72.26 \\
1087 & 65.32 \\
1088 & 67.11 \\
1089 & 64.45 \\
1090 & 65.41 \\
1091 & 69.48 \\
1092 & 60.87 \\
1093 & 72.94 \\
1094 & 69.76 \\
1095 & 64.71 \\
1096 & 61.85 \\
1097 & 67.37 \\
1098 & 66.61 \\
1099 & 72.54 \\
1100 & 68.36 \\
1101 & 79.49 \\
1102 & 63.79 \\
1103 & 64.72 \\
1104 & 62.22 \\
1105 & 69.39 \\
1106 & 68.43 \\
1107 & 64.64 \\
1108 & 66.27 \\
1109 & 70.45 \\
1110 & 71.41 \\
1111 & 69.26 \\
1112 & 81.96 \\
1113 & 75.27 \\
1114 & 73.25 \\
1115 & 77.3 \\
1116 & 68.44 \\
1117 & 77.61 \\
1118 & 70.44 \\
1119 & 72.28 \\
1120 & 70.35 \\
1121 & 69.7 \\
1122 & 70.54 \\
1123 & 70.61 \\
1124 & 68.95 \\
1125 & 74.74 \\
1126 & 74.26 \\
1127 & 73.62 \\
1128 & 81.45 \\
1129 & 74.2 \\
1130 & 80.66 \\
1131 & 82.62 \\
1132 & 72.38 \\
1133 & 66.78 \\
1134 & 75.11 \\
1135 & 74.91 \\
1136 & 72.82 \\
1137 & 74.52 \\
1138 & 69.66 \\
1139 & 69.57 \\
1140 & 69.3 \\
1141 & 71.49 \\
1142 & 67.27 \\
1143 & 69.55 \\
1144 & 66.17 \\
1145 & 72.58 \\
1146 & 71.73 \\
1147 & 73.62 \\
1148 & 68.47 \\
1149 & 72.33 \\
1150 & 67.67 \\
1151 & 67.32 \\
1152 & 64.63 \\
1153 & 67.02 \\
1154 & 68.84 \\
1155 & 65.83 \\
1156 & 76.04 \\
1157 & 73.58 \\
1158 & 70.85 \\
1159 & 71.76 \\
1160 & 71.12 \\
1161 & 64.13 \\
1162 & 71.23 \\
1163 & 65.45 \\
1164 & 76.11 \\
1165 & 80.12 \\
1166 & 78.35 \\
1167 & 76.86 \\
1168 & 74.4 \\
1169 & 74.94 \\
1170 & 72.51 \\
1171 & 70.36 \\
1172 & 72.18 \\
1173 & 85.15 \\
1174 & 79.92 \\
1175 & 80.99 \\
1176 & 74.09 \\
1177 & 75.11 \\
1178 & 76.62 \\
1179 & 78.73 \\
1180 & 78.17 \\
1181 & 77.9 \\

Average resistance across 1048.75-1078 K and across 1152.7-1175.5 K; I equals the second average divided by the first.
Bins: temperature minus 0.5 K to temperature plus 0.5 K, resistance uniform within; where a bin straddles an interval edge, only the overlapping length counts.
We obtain 1.07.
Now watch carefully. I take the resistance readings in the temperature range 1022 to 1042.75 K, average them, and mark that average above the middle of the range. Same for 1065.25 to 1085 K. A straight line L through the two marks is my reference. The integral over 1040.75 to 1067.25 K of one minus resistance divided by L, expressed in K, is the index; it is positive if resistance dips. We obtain -1.10 K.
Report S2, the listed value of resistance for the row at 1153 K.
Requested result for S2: 67.02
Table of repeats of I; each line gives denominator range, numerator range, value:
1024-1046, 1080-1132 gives 1.16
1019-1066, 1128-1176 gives 1.13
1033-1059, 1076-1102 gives 1.07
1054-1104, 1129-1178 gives 1.06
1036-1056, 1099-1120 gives 1.10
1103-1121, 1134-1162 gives 0.99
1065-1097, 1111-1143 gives 1.07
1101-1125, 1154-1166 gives 1.01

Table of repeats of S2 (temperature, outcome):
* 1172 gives 72.18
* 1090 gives 65.41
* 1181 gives 77.9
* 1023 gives 69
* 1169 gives 74.94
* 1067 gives 69.78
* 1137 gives 74.52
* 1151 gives 67.32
